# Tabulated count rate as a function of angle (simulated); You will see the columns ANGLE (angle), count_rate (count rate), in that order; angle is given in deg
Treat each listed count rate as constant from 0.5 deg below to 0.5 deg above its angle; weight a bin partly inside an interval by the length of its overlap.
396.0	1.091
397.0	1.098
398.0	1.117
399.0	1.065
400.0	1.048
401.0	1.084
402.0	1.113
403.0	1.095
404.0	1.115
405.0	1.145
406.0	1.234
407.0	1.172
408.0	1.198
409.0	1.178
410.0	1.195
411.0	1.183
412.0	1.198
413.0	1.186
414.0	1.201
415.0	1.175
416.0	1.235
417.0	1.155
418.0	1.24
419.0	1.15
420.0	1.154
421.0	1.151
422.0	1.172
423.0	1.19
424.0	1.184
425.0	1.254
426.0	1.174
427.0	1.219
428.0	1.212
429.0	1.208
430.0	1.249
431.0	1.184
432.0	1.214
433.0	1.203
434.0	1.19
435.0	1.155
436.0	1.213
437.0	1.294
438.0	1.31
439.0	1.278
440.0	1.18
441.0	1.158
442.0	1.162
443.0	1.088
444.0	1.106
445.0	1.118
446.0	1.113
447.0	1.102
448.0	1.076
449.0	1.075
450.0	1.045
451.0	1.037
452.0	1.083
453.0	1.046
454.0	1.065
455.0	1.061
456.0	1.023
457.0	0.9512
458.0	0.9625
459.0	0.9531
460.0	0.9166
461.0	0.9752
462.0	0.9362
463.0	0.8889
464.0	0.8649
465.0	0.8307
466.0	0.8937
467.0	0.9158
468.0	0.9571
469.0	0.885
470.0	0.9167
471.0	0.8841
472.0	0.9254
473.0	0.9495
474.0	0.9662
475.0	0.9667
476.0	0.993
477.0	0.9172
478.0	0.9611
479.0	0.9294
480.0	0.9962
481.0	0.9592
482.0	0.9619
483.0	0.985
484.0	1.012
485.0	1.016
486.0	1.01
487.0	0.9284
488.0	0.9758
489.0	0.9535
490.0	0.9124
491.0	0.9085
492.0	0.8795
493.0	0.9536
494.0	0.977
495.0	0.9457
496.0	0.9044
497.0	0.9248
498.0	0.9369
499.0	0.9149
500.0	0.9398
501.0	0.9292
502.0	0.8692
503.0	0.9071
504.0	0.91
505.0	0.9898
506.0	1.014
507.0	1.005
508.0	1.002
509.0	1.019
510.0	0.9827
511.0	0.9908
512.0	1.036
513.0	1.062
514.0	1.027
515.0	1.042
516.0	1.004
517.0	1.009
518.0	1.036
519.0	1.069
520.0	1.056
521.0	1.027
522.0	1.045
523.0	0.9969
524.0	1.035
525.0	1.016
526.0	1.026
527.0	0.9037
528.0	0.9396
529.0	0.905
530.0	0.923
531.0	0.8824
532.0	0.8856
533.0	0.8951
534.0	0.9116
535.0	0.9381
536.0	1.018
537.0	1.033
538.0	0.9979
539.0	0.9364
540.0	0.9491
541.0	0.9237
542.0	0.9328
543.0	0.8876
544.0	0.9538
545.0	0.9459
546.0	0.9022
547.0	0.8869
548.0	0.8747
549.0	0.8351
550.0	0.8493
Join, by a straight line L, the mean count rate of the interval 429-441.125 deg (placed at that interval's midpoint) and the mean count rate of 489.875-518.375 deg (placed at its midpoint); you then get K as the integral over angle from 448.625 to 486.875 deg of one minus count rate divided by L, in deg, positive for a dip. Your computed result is 4.67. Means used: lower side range 1.22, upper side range 0.967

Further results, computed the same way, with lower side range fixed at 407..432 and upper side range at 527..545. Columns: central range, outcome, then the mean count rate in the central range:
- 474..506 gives 2.7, 0.949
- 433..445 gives -0.4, 1.19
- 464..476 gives 1.8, 0.918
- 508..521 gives -0.6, 1.03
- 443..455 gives 0.5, 1.08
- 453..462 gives 1.0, 0.989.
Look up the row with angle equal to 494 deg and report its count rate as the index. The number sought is 0.977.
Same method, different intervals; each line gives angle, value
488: 0.9758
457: 0.9512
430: 1.249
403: 1.095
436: 1.213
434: 1.19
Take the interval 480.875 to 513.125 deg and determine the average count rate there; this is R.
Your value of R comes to 0.96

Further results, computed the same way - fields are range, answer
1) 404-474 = 1.1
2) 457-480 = 0.929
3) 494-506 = 0.931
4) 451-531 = 0.967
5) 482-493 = 0.958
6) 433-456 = 1.13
